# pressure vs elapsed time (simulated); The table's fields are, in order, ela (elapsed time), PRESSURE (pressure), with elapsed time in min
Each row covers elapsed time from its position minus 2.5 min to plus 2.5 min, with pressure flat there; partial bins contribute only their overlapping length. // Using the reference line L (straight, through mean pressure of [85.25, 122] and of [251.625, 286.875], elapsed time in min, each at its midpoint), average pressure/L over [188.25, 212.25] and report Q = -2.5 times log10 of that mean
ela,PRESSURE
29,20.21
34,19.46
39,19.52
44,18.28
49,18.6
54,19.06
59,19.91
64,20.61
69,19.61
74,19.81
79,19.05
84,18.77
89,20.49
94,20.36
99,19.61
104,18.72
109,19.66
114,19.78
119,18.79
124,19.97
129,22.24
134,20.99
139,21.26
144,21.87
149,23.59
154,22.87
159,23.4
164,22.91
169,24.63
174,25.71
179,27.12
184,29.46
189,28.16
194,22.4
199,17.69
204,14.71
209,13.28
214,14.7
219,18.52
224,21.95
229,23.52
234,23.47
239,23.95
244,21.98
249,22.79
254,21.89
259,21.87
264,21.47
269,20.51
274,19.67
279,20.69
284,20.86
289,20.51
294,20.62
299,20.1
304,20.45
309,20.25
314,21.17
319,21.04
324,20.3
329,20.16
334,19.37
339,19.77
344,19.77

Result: 0.11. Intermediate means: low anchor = 19.6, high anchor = 21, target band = 18.5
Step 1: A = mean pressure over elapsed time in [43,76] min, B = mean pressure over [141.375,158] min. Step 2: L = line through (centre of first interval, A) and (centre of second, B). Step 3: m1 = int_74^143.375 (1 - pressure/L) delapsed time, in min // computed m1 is 4.13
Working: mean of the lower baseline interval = 19.5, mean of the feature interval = 20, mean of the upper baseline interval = 22.8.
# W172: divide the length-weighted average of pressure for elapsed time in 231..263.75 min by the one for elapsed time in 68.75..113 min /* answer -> 1.15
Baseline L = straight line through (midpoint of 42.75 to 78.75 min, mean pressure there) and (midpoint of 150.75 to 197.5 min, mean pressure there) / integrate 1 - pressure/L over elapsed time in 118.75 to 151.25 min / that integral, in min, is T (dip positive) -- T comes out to 2.4 min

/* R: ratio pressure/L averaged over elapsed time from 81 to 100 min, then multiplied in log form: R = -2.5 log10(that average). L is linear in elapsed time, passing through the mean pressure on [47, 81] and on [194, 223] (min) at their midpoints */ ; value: -0.044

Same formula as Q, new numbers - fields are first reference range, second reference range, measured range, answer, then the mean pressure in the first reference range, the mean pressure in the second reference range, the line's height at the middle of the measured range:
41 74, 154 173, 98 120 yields 0.11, 19.4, 23.7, 21.5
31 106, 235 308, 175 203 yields -0.19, 19.5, 21.3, 20.5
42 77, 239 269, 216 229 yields 0.05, 19.4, 22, 21.6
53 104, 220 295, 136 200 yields -0.16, 19.7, 21.7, 20.7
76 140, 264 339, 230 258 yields -0.13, 19.9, 20.4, 20.3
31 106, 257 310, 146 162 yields -0.17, 19.5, 20.6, 19.9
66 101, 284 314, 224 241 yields -0.16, 19.7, 20.5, 20.2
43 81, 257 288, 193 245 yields 0.05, 19.4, 20.8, 20.5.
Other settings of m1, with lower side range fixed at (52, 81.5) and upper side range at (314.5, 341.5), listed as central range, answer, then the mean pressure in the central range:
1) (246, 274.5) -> -2.0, 21.5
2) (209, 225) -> 2.2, 17.3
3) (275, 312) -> -0.6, 20.5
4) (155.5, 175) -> -4.0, 24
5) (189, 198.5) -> -1.4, 22.9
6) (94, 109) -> 0.2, 19.4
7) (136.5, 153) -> -2.0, 22.3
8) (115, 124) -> 0.2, 19.3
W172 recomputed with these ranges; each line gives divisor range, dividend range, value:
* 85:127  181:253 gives 1.08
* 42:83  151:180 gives 1.25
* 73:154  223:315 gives 1.05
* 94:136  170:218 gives 1.07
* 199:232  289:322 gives 1.15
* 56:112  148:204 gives 1.22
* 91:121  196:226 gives 0.86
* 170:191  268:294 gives 0.75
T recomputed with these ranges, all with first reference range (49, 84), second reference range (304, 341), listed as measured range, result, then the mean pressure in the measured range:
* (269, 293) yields -0.3 min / 20.5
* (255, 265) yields -0.8 min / 21.7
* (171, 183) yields -4.1 min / 26.7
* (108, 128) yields -0.1 min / 19.7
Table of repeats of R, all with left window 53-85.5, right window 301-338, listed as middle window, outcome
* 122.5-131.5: -0.08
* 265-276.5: 0.00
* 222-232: -0.14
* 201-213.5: 0.37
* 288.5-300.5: -0.01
